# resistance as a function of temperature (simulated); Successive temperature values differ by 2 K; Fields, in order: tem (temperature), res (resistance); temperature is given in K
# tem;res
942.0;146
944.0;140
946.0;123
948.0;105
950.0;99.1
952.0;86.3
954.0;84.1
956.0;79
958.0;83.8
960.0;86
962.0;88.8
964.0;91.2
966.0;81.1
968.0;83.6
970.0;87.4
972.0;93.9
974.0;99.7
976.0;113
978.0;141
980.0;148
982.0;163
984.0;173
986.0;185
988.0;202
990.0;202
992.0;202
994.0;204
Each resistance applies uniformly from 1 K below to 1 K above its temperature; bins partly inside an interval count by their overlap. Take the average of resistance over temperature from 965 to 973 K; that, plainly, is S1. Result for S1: 86.5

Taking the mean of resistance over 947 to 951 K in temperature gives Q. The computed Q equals 102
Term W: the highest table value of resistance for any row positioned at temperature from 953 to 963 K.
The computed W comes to 88.8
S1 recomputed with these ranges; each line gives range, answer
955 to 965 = 85.8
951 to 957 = 83.1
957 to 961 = 84.9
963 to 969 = 85.3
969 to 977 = 98.5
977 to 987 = 162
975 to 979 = 127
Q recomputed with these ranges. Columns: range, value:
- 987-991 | 202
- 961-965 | 90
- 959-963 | 87.4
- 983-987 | 179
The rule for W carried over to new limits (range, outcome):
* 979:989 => 202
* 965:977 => 113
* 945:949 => 123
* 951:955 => 86.3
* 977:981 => 148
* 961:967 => 91.2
